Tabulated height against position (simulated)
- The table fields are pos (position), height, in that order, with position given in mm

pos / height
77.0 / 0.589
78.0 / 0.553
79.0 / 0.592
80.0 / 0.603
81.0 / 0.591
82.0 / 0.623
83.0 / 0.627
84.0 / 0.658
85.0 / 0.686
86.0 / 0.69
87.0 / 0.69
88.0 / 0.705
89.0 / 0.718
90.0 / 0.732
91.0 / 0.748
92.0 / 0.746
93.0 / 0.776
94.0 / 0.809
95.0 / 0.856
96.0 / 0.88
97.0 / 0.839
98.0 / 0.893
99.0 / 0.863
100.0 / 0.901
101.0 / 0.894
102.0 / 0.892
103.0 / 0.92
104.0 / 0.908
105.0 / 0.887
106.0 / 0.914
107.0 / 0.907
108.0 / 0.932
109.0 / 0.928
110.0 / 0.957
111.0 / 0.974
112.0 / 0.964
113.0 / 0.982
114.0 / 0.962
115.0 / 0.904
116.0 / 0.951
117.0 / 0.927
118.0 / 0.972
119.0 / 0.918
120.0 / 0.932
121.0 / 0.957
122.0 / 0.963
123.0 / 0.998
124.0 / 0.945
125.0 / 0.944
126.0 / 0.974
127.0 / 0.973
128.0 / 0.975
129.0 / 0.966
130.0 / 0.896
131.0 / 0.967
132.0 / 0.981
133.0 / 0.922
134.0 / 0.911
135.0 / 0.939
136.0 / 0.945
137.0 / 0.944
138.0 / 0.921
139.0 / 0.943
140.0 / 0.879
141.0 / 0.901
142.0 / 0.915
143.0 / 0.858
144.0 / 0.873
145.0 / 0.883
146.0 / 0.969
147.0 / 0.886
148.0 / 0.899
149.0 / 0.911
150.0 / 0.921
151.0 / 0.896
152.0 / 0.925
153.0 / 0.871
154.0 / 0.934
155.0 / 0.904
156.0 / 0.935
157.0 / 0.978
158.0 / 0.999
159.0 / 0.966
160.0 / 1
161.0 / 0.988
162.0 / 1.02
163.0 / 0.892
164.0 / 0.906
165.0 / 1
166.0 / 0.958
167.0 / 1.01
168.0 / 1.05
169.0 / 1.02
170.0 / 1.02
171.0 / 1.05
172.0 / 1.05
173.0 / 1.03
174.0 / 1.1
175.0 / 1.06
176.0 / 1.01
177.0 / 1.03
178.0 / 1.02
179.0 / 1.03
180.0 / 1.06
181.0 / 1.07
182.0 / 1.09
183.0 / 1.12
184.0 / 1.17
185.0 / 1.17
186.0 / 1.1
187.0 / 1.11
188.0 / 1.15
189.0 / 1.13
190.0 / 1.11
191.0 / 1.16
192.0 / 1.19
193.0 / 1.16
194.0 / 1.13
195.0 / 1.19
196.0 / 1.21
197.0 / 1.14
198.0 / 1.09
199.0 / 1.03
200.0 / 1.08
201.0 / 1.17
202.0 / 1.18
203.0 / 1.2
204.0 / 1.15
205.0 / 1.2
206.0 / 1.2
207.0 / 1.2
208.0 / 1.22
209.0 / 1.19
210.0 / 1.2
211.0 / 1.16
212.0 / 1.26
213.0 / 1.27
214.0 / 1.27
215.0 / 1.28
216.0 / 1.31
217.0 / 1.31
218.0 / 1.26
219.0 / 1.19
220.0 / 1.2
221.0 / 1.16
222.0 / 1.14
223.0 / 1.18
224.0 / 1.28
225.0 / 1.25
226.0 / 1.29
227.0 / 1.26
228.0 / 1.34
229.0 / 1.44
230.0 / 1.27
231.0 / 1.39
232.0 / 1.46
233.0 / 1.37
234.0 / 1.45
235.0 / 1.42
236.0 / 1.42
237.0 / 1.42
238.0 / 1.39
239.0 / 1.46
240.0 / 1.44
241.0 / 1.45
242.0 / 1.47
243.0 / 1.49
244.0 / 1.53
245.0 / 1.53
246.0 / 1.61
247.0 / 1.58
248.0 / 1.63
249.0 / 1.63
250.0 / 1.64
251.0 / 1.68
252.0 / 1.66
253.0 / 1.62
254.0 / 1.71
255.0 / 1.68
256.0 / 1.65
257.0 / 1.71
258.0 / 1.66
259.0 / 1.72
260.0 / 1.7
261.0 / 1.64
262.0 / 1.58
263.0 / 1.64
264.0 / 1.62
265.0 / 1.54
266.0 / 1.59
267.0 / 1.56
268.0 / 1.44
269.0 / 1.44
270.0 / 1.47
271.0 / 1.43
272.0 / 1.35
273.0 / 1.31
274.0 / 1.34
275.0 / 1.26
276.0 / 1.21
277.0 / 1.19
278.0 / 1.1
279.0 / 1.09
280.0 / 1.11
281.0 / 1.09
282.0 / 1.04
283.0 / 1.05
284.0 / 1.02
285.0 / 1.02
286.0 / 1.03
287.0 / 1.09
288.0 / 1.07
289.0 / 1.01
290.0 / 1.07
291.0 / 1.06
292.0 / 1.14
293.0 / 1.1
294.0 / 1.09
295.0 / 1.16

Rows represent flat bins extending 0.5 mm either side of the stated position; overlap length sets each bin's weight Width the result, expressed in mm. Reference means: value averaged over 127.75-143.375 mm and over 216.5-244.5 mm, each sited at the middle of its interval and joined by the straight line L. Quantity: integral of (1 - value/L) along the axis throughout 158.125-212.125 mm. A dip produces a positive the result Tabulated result 2.5 mm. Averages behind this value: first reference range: 0.929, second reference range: 1.35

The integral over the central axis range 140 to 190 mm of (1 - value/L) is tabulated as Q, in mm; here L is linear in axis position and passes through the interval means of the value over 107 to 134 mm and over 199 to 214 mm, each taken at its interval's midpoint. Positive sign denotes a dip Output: 3.7 mm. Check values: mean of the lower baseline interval 0.951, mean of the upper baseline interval 1.19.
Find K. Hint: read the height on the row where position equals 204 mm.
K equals 1.15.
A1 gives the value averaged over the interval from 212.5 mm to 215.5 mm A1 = 1.27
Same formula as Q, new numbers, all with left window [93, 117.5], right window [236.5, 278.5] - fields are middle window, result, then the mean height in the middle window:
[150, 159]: 1.4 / 0.932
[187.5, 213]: 2.4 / 1.17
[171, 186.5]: 1.7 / 1.07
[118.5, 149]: 2.6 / 0.932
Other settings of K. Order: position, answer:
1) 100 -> 0.901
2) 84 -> 0.658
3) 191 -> 1.16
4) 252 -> 1.66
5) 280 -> 1.11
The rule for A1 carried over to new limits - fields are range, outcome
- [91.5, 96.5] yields 0.813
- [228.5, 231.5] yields 1.37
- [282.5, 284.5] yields 1.04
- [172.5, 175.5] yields 1.06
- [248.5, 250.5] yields 1.63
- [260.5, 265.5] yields 1.6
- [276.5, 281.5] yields 1.12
